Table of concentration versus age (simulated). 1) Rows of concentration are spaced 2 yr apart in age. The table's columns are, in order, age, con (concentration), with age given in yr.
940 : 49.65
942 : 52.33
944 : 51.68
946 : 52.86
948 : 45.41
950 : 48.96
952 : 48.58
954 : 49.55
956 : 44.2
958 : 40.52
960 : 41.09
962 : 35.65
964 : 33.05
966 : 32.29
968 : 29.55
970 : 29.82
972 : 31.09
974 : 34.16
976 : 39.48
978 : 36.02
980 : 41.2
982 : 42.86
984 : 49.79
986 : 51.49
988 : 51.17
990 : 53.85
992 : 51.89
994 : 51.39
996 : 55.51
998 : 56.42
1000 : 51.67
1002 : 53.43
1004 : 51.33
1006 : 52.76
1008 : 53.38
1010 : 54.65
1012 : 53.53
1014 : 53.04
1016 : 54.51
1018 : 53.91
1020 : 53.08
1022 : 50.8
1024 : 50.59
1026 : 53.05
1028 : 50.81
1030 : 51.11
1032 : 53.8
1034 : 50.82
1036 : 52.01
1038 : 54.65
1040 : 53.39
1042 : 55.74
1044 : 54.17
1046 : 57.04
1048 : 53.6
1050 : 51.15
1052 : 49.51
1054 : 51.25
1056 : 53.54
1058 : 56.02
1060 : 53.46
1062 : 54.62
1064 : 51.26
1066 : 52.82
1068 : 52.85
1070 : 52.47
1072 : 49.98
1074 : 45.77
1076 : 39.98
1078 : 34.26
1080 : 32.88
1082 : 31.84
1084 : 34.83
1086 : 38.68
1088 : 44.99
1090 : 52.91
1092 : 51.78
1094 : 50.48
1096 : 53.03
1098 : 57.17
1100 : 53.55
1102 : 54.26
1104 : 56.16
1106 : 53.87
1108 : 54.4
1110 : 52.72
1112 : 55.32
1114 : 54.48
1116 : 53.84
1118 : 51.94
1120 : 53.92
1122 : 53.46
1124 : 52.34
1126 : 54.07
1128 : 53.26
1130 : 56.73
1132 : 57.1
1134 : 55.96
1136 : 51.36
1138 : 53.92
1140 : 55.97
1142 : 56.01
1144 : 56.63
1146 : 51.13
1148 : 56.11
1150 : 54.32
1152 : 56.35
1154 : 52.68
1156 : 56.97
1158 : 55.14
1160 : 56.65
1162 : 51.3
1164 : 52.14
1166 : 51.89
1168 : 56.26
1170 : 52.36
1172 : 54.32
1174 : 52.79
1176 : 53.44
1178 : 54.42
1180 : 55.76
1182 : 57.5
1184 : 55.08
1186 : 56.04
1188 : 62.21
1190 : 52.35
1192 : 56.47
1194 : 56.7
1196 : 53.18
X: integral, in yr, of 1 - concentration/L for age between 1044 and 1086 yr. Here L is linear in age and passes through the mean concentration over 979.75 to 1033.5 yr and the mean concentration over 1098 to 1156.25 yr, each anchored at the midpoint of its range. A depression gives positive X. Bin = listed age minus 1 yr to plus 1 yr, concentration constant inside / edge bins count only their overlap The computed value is 4.2 yr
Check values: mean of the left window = 52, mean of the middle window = 47.9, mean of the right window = 54.5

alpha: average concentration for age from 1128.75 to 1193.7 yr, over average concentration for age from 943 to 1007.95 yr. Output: 1.2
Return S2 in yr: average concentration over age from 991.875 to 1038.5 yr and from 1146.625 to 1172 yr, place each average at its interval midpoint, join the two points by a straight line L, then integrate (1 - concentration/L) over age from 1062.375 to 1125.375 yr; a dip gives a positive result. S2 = 5.0 yr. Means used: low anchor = 52.8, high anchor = 54.3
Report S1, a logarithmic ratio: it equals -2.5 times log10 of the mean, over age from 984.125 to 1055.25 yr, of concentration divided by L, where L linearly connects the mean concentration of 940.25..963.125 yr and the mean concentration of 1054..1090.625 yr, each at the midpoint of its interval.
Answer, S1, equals -0.14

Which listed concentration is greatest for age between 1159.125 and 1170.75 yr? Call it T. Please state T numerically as 56.65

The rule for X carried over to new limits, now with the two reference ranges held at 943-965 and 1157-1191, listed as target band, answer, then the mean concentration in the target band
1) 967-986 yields 3.3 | 37.9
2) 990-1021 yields -4.2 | 53.4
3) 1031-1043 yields -1.2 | 53.4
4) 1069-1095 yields 3.8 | 43.1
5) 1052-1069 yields -1.2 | 53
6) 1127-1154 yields -0.9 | 54.9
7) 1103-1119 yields -0.7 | 54.1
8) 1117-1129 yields -0.2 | 53.2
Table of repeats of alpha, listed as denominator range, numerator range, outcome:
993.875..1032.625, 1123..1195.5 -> 1.03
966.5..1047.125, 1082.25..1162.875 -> 1.07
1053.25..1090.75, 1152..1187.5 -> 1.17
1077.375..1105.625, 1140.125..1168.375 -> 1.17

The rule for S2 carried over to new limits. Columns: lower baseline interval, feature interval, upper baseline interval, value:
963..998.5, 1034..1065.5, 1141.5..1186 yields -4.2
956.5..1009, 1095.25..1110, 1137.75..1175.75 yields -1.0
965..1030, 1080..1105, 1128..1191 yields 2.1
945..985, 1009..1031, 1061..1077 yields -3.5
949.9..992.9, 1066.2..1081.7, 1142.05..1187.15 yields 1.4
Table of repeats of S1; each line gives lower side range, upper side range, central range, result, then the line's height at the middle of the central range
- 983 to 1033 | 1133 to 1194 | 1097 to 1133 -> 0.00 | 54.1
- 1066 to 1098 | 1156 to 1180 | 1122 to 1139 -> -0.09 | 50.1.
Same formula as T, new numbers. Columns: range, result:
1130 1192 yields 62.21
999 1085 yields 57.04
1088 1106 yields 57.17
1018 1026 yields 53.91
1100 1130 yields 56.73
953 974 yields 49.55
